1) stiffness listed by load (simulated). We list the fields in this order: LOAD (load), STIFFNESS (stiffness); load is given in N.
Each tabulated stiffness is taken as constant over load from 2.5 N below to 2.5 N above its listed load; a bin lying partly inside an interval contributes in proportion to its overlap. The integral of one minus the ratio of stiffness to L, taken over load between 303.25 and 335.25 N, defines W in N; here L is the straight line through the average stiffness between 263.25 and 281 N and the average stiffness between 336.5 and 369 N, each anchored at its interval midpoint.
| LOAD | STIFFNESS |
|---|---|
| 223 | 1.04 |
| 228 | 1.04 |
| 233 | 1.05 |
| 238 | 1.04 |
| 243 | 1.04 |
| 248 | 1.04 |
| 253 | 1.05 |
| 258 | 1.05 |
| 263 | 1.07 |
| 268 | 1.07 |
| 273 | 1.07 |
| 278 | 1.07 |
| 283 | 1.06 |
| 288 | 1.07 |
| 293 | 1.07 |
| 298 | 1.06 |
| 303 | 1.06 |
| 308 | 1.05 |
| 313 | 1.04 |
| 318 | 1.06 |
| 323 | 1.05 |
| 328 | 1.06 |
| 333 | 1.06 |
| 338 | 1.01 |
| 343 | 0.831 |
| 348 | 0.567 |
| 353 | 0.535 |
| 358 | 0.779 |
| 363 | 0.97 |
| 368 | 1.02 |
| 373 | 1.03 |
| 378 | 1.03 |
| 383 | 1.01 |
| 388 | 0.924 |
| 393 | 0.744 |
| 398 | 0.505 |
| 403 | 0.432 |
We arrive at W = -5.0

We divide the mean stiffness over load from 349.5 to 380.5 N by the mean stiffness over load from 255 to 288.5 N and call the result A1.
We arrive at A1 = 0.8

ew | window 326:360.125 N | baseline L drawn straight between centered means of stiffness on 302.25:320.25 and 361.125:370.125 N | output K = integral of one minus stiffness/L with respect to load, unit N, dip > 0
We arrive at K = 6.3 N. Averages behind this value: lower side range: 1.05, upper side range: 0.996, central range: 0.832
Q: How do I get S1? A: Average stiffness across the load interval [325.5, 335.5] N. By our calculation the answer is 1.06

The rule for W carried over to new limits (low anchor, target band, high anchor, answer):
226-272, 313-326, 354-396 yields -1.0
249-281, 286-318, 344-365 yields -4.9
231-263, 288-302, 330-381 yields -1.3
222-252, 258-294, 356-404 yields -2.7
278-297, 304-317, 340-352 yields -1.8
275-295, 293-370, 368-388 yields 6.9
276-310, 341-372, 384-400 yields 2.4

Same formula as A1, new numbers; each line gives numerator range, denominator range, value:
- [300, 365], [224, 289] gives 0.88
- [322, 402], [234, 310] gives 0.82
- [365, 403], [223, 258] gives 0.83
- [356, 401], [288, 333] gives 0.84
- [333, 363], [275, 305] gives 0.74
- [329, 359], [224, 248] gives 0.78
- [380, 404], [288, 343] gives 0.72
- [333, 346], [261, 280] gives 0.87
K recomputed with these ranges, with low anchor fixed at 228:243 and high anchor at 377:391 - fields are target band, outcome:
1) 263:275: -0.5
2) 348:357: 3.7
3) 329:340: -0.5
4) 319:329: -0.5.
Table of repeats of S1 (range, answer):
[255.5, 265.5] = 1.06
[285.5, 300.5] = 1.07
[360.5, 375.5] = 1.01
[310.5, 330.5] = 1.05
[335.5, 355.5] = 0.736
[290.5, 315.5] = 1.06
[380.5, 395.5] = 0.893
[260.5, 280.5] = 1.07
